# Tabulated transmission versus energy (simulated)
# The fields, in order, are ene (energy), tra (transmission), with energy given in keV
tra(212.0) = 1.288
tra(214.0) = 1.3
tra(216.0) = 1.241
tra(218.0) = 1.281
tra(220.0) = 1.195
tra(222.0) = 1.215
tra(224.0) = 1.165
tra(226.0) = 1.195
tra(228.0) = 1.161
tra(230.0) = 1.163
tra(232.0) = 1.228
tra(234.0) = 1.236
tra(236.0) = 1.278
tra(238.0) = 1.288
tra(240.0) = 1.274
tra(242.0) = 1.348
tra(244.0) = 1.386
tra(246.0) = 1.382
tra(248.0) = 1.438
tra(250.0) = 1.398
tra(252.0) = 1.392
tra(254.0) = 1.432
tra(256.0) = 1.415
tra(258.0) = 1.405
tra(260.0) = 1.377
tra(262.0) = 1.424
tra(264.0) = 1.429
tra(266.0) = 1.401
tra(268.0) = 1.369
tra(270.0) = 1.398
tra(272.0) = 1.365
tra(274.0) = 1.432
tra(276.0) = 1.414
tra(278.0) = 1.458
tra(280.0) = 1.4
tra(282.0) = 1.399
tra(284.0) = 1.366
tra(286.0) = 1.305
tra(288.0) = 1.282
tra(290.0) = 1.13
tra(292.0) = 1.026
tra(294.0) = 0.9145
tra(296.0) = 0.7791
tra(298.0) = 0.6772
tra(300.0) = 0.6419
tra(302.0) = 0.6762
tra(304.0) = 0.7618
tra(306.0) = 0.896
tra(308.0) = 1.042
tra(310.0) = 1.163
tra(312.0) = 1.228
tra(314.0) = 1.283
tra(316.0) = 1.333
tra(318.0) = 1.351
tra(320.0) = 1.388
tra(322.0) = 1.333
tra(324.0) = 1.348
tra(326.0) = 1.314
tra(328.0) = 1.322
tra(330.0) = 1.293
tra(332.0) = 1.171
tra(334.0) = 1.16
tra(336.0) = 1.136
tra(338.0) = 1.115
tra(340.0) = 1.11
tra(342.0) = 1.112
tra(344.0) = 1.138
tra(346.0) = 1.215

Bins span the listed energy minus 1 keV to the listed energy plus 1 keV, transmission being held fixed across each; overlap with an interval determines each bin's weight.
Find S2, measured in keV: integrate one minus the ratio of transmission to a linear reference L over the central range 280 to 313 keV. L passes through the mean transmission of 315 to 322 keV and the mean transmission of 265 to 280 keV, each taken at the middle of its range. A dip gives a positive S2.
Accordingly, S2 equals 8.4 keV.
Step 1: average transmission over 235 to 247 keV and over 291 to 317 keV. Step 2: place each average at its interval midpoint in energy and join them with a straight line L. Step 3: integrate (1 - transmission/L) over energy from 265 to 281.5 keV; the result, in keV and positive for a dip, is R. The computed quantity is -3.91 keV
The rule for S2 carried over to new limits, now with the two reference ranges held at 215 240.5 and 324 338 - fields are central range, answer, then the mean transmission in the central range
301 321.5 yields 1.9 keV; 1.12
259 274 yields -2.1 keV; 1.4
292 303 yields 4.2 keV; 0.764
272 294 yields -1.4 keV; 1.3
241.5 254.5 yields -1.8 keV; 1.4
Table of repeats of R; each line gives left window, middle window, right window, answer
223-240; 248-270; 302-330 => -3.5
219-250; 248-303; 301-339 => -1.2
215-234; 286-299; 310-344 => 2.5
